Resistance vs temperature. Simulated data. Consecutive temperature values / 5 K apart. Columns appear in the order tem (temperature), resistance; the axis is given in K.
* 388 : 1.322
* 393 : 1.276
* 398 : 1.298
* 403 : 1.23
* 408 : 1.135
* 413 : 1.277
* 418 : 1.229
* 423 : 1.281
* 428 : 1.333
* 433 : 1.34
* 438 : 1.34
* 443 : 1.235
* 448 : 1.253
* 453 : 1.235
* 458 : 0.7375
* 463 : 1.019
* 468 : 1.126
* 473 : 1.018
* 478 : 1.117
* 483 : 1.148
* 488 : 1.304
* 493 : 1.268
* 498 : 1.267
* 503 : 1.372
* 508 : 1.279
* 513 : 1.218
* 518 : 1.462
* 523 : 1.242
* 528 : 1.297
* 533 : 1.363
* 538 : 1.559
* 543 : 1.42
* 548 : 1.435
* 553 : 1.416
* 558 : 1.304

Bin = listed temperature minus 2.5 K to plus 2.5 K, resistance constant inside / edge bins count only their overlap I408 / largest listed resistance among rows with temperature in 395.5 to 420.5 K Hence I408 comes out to 1.298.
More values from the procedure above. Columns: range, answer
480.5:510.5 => 1.372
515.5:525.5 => 1.462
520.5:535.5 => 1.363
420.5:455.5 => 1.34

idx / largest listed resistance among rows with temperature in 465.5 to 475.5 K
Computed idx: 1.126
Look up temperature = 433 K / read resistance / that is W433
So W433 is 1.34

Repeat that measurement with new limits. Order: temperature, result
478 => 1.117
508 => 1.279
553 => 1.416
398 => 1.298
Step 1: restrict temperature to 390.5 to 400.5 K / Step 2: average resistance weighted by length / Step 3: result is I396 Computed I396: 1.29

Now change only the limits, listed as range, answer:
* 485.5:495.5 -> 1.29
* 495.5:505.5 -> 1.32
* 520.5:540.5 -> 1.37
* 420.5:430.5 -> 1.31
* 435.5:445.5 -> 1.29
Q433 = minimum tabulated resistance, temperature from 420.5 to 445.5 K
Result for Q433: 1.235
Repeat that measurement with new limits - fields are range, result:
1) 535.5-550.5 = 1.42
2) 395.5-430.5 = 1.135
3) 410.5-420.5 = 1.229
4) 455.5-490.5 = 0.7375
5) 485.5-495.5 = 1.268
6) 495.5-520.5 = 1.218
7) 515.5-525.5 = 1.242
